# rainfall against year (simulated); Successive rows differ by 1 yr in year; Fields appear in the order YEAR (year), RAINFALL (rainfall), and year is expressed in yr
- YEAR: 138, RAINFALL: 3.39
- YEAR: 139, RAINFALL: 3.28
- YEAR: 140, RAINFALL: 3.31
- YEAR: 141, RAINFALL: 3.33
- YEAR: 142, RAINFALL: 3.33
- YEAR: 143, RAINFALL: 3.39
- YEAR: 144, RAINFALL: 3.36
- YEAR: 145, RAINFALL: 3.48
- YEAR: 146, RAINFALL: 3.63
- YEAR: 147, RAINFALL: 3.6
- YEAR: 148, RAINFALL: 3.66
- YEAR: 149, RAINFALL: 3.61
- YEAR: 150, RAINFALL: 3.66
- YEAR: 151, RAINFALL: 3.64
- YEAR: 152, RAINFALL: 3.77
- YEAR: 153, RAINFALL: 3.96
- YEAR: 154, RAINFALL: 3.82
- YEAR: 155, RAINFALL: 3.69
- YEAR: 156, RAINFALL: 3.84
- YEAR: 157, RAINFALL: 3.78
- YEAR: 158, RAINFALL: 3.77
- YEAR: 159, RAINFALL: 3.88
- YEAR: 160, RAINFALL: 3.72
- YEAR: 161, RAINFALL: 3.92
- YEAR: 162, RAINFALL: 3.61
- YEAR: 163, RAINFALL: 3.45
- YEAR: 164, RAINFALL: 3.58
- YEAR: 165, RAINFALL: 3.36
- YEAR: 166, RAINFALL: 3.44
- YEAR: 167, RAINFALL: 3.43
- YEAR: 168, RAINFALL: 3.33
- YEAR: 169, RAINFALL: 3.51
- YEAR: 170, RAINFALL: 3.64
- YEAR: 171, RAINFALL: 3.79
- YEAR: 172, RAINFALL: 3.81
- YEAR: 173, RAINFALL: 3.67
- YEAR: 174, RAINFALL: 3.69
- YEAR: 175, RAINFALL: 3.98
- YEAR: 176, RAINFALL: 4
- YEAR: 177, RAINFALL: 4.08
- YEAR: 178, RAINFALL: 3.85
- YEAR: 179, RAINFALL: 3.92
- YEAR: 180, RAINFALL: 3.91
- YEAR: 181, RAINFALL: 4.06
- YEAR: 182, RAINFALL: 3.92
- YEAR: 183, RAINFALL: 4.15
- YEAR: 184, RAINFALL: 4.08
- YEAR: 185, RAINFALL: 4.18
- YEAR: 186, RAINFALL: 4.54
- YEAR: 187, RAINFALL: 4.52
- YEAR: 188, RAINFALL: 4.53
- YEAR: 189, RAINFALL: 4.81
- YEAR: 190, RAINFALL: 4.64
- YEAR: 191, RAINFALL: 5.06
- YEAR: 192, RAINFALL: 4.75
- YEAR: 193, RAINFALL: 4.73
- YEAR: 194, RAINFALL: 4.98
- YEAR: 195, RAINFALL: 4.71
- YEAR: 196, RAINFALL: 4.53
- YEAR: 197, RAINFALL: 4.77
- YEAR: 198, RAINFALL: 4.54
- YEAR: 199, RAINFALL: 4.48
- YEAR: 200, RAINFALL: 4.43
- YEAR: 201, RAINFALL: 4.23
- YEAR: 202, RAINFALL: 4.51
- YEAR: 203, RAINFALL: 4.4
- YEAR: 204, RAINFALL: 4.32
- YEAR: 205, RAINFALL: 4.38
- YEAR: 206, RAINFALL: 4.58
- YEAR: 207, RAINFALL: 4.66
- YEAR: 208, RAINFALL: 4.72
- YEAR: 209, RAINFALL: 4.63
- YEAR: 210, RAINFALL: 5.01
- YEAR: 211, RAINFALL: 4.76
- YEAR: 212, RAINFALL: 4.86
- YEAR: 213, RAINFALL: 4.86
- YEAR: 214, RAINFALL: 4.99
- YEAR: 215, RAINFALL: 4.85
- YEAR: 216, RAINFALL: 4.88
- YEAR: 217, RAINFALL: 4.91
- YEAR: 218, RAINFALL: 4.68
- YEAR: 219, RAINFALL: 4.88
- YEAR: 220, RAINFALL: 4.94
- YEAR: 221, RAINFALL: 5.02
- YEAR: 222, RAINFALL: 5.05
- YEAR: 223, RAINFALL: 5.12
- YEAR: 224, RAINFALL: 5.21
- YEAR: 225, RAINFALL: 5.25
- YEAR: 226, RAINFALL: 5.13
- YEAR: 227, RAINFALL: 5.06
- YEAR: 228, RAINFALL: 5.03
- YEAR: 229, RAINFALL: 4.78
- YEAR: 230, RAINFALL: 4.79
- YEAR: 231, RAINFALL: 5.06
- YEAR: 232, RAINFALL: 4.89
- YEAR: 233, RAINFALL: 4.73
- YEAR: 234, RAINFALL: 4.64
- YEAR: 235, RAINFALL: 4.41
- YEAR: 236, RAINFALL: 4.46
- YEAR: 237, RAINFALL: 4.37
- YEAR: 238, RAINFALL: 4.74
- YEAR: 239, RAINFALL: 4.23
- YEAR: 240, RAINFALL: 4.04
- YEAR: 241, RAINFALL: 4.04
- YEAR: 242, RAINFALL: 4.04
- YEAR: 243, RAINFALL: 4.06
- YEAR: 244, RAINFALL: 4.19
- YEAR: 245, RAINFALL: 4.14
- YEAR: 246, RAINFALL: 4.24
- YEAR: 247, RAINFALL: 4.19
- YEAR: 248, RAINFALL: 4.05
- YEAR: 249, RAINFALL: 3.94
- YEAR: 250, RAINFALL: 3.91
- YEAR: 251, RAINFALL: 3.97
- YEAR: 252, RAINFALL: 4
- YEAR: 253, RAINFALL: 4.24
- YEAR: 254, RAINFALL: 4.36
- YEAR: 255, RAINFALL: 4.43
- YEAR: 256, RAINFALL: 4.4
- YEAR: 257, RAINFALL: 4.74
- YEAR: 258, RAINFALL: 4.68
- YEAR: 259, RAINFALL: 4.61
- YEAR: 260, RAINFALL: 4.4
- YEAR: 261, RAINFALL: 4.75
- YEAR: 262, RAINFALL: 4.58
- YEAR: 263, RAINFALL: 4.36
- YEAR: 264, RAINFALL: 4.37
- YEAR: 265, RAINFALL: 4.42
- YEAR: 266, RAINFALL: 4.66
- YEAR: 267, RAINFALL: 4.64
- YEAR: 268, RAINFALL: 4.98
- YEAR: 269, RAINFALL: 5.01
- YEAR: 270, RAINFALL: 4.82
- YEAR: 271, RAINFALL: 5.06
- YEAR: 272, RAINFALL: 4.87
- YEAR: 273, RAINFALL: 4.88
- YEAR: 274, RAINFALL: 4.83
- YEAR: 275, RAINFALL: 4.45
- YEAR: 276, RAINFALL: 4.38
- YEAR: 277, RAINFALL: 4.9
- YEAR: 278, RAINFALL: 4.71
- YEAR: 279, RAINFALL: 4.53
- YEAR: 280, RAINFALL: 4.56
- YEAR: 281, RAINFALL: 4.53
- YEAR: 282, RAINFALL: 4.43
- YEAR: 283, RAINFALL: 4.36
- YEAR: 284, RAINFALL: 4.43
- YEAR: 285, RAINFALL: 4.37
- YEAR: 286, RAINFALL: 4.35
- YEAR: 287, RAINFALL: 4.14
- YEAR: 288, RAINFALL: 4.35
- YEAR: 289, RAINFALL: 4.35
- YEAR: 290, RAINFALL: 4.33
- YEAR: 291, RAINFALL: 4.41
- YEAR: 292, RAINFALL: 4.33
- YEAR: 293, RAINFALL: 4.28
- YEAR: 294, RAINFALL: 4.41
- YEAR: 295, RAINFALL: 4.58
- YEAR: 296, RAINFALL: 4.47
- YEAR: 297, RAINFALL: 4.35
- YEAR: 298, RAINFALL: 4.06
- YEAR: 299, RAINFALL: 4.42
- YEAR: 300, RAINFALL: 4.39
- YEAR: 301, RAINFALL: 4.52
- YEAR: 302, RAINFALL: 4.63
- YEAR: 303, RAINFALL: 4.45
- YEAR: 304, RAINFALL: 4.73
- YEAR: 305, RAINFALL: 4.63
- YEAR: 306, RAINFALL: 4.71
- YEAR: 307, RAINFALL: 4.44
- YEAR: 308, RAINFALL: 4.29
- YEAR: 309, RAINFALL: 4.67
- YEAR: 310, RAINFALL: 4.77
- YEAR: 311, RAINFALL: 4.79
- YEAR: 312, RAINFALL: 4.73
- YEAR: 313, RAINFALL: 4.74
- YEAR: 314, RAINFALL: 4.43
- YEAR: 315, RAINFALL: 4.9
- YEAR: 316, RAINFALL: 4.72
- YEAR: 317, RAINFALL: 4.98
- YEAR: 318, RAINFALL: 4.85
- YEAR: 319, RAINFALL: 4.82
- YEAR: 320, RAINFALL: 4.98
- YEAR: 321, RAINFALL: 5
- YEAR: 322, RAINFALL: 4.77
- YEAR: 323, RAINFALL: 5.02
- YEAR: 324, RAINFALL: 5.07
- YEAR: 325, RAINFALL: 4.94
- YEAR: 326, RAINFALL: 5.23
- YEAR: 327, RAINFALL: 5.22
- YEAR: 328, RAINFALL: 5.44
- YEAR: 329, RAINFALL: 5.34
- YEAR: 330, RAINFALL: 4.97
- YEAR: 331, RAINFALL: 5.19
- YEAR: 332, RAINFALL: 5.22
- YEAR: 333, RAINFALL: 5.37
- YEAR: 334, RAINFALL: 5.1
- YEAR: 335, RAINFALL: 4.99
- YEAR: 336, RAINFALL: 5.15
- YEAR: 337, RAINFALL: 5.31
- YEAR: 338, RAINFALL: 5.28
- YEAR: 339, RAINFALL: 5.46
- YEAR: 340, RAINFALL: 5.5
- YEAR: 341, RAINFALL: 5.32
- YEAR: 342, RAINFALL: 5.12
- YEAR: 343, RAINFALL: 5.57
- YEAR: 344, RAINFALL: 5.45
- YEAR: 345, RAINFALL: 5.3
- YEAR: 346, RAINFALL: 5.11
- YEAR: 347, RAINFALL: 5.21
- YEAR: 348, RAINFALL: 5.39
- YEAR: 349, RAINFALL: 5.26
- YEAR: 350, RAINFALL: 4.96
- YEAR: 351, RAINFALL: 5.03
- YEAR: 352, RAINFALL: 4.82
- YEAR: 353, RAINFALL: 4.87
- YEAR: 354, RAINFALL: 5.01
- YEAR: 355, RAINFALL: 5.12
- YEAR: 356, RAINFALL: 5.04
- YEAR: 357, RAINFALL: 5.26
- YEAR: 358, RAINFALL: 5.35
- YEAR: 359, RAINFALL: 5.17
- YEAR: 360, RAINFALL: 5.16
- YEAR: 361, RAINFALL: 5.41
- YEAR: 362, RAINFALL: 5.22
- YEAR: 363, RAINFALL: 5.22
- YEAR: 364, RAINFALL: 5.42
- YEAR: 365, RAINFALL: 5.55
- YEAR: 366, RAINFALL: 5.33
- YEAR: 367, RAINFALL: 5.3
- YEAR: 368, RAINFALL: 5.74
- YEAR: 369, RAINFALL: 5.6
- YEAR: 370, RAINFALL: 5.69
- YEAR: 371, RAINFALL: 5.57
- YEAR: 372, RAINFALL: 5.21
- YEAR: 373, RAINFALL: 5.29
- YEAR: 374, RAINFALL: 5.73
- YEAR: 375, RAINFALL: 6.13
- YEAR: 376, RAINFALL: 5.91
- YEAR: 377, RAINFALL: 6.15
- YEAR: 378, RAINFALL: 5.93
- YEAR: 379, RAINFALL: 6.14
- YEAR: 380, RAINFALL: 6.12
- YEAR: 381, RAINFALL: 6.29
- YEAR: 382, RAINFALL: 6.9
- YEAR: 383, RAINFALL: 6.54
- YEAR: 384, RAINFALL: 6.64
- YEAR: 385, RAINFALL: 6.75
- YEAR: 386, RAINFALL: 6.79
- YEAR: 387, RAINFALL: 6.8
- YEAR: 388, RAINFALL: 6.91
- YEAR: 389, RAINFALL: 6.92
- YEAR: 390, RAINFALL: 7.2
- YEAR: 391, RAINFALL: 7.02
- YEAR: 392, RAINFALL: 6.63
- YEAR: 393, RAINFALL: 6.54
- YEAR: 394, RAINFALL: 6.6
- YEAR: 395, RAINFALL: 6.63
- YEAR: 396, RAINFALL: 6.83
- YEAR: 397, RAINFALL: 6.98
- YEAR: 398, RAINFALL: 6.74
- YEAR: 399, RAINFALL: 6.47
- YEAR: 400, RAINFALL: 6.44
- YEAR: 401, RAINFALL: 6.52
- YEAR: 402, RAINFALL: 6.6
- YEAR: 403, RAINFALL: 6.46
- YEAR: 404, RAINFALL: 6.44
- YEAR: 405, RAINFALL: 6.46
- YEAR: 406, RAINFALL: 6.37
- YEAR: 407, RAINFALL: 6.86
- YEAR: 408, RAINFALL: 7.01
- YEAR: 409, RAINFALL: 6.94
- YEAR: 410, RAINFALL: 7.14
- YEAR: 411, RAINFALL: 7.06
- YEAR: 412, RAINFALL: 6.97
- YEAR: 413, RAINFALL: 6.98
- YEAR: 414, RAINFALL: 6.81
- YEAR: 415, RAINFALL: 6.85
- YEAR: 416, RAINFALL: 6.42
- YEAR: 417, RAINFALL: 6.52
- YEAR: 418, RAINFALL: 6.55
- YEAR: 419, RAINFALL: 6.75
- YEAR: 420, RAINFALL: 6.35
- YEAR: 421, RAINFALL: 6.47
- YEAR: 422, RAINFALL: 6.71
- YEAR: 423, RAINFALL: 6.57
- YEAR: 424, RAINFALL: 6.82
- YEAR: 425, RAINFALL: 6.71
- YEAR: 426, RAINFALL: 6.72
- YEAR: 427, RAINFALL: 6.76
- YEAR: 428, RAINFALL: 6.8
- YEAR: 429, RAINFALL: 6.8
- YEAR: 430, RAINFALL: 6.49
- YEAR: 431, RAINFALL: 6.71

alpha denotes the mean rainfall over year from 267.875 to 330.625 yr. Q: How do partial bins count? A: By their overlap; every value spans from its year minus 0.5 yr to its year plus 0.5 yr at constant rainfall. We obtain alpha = 4.67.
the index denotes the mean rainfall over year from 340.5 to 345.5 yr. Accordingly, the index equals 5.35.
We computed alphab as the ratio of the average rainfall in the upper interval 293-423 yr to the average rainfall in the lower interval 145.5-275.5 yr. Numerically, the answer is 1.3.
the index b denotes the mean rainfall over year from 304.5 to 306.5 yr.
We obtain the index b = 4.67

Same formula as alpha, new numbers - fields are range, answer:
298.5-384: 5.21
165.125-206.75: 4.21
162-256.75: 4.39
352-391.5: 5.84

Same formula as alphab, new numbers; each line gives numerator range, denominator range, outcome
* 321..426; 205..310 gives 1.30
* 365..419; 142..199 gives 1.63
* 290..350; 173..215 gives 1.10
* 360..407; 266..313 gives 1.37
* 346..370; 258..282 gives 1.13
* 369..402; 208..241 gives 1.33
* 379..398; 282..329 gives 1.45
